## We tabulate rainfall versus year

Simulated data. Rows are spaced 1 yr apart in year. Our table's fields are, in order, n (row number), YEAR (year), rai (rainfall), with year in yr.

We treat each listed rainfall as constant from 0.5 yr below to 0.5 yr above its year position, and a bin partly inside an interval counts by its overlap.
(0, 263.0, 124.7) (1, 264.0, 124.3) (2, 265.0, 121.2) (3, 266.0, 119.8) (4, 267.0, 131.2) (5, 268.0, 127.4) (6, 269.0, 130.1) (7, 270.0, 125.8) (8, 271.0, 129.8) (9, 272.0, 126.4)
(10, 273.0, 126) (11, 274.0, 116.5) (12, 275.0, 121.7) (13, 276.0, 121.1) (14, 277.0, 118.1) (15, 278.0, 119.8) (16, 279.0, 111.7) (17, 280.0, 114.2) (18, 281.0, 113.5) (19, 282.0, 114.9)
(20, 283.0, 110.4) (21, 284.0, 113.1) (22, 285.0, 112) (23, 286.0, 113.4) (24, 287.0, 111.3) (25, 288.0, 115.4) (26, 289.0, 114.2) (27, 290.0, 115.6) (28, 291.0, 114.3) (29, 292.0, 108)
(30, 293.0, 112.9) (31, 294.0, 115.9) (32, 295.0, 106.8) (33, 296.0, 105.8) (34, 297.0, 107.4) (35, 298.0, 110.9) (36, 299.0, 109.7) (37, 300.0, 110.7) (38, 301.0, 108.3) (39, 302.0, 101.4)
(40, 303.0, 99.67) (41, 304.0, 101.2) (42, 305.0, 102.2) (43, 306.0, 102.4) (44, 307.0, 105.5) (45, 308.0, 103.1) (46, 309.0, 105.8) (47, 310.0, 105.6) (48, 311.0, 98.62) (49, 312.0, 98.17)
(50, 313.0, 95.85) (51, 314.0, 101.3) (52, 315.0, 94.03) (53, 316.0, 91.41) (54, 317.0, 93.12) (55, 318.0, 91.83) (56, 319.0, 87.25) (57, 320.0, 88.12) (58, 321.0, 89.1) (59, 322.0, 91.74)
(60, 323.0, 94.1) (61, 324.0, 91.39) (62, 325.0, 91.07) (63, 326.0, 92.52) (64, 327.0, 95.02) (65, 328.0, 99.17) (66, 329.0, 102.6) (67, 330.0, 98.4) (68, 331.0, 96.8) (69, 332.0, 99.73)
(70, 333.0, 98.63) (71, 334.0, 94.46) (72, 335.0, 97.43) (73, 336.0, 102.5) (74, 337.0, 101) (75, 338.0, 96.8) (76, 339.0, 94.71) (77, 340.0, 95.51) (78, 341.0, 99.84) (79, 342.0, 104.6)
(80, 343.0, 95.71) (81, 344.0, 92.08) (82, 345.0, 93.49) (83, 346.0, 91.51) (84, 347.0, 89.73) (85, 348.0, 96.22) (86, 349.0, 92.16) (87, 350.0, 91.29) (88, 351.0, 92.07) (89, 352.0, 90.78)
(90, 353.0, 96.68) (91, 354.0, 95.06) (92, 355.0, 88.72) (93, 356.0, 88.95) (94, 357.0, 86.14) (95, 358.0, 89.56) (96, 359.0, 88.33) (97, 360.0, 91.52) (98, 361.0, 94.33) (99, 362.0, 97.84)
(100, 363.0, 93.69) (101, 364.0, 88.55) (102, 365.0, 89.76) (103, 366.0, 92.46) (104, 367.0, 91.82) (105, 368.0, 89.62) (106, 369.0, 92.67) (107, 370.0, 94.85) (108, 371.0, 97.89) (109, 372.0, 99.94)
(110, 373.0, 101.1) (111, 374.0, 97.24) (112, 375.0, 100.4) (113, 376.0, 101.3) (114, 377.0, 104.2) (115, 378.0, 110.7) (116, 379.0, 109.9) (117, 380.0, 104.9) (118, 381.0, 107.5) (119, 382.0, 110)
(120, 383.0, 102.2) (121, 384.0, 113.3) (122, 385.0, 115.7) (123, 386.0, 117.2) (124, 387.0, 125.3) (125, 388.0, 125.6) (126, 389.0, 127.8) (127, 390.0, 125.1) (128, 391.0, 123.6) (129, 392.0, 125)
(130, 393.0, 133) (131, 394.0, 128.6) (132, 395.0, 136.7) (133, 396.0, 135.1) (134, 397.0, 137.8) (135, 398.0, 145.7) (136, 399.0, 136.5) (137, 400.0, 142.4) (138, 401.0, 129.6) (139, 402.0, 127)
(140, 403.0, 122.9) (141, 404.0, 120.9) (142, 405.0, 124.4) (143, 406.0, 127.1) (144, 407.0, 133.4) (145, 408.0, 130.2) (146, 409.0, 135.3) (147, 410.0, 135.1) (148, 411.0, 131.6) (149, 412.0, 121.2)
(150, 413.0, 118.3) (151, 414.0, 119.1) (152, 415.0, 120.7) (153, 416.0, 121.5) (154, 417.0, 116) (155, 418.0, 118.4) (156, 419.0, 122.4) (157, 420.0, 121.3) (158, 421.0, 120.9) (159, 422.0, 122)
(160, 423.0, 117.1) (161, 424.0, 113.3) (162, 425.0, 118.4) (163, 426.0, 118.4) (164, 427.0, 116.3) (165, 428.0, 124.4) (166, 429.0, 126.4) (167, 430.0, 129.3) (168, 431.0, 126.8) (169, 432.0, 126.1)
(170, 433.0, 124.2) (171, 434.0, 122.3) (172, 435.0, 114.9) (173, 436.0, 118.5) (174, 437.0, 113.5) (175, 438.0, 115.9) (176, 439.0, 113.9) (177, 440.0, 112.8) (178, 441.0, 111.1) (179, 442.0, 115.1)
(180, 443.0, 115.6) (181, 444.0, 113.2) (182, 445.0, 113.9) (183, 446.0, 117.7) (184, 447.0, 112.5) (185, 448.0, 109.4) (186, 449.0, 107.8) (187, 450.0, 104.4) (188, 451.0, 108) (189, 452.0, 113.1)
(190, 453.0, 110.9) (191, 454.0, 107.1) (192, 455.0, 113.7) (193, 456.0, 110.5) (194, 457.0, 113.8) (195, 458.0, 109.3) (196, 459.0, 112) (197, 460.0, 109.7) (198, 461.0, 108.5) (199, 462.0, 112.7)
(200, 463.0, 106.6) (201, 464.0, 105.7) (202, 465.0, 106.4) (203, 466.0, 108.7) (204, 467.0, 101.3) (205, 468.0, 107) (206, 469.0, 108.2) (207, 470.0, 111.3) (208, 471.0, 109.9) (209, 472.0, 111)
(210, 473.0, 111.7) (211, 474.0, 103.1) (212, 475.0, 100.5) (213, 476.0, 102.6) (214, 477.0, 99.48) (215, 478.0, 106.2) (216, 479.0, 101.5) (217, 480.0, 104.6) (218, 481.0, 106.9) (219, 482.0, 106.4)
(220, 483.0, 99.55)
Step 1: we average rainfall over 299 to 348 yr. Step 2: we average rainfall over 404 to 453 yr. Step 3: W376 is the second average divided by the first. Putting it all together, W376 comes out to 1.2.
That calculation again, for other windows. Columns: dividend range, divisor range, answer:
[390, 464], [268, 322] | 1.11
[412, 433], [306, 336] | 1.25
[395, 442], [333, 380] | 1.30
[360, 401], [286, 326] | 1.09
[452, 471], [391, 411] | 0.83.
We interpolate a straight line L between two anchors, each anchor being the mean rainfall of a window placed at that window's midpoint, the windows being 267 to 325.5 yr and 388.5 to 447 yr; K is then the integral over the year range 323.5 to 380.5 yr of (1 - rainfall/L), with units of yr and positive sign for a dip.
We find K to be 9.6 yr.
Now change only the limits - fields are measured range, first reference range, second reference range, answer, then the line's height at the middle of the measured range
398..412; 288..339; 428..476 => -2.9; 109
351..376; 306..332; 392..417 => 4.4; 113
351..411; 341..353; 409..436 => -2.3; 107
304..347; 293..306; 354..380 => 2.4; 102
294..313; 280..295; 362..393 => 1.2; 112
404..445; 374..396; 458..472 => -3.1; 113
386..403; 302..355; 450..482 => -4.9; 102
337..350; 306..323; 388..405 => 1.6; 109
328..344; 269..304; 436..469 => 2.1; 113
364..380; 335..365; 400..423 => 1.0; 105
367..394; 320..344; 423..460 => -1.3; 105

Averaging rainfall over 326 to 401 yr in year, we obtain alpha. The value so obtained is 104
